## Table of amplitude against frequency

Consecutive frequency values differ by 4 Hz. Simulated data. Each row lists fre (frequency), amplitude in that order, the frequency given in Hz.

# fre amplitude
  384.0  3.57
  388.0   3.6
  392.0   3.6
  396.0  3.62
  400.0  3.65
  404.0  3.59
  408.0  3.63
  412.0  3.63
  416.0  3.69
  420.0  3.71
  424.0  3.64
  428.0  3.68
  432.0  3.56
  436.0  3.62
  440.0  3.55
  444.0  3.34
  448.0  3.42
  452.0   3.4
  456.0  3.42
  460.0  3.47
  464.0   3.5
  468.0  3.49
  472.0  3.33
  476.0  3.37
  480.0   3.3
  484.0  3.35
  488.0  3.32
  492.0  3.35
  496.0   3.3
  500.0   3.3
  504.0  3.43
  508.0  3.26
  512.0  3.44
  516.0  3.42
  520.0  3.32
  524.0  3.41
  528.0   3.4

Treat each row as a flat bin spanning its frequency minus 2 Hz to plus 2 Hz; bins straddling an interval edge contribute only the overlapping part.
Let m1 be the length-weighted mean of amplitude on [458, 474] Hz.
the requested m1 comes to 3.45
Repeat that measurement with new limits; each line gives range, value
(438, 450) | 3.44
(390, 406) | 3.62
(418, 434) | 3.65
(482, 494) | 3.34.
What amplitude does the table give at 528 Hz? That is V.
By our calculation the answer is 3.4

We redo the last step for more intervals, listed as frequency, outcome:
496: 3.3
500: 3.3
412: 3.63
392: 3.6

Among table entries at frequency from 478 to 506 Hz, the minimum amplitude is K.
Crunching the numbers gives 3.3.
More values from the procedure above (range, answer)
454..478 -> 3.33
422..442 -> 3.55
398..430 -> 3.59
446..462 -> 3.4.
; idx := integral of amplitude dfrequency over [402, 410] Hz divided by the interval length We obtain 3.61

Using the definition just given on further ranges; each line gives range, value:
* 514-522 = 3.37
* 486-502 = 3.32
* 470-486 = 3.34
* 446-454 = 3.41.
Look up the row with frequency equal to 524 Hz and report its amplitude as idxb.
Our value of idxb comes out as 3.41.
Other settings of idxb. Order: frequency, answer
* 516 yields 3.42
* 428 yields 3.68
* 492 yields 3.35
